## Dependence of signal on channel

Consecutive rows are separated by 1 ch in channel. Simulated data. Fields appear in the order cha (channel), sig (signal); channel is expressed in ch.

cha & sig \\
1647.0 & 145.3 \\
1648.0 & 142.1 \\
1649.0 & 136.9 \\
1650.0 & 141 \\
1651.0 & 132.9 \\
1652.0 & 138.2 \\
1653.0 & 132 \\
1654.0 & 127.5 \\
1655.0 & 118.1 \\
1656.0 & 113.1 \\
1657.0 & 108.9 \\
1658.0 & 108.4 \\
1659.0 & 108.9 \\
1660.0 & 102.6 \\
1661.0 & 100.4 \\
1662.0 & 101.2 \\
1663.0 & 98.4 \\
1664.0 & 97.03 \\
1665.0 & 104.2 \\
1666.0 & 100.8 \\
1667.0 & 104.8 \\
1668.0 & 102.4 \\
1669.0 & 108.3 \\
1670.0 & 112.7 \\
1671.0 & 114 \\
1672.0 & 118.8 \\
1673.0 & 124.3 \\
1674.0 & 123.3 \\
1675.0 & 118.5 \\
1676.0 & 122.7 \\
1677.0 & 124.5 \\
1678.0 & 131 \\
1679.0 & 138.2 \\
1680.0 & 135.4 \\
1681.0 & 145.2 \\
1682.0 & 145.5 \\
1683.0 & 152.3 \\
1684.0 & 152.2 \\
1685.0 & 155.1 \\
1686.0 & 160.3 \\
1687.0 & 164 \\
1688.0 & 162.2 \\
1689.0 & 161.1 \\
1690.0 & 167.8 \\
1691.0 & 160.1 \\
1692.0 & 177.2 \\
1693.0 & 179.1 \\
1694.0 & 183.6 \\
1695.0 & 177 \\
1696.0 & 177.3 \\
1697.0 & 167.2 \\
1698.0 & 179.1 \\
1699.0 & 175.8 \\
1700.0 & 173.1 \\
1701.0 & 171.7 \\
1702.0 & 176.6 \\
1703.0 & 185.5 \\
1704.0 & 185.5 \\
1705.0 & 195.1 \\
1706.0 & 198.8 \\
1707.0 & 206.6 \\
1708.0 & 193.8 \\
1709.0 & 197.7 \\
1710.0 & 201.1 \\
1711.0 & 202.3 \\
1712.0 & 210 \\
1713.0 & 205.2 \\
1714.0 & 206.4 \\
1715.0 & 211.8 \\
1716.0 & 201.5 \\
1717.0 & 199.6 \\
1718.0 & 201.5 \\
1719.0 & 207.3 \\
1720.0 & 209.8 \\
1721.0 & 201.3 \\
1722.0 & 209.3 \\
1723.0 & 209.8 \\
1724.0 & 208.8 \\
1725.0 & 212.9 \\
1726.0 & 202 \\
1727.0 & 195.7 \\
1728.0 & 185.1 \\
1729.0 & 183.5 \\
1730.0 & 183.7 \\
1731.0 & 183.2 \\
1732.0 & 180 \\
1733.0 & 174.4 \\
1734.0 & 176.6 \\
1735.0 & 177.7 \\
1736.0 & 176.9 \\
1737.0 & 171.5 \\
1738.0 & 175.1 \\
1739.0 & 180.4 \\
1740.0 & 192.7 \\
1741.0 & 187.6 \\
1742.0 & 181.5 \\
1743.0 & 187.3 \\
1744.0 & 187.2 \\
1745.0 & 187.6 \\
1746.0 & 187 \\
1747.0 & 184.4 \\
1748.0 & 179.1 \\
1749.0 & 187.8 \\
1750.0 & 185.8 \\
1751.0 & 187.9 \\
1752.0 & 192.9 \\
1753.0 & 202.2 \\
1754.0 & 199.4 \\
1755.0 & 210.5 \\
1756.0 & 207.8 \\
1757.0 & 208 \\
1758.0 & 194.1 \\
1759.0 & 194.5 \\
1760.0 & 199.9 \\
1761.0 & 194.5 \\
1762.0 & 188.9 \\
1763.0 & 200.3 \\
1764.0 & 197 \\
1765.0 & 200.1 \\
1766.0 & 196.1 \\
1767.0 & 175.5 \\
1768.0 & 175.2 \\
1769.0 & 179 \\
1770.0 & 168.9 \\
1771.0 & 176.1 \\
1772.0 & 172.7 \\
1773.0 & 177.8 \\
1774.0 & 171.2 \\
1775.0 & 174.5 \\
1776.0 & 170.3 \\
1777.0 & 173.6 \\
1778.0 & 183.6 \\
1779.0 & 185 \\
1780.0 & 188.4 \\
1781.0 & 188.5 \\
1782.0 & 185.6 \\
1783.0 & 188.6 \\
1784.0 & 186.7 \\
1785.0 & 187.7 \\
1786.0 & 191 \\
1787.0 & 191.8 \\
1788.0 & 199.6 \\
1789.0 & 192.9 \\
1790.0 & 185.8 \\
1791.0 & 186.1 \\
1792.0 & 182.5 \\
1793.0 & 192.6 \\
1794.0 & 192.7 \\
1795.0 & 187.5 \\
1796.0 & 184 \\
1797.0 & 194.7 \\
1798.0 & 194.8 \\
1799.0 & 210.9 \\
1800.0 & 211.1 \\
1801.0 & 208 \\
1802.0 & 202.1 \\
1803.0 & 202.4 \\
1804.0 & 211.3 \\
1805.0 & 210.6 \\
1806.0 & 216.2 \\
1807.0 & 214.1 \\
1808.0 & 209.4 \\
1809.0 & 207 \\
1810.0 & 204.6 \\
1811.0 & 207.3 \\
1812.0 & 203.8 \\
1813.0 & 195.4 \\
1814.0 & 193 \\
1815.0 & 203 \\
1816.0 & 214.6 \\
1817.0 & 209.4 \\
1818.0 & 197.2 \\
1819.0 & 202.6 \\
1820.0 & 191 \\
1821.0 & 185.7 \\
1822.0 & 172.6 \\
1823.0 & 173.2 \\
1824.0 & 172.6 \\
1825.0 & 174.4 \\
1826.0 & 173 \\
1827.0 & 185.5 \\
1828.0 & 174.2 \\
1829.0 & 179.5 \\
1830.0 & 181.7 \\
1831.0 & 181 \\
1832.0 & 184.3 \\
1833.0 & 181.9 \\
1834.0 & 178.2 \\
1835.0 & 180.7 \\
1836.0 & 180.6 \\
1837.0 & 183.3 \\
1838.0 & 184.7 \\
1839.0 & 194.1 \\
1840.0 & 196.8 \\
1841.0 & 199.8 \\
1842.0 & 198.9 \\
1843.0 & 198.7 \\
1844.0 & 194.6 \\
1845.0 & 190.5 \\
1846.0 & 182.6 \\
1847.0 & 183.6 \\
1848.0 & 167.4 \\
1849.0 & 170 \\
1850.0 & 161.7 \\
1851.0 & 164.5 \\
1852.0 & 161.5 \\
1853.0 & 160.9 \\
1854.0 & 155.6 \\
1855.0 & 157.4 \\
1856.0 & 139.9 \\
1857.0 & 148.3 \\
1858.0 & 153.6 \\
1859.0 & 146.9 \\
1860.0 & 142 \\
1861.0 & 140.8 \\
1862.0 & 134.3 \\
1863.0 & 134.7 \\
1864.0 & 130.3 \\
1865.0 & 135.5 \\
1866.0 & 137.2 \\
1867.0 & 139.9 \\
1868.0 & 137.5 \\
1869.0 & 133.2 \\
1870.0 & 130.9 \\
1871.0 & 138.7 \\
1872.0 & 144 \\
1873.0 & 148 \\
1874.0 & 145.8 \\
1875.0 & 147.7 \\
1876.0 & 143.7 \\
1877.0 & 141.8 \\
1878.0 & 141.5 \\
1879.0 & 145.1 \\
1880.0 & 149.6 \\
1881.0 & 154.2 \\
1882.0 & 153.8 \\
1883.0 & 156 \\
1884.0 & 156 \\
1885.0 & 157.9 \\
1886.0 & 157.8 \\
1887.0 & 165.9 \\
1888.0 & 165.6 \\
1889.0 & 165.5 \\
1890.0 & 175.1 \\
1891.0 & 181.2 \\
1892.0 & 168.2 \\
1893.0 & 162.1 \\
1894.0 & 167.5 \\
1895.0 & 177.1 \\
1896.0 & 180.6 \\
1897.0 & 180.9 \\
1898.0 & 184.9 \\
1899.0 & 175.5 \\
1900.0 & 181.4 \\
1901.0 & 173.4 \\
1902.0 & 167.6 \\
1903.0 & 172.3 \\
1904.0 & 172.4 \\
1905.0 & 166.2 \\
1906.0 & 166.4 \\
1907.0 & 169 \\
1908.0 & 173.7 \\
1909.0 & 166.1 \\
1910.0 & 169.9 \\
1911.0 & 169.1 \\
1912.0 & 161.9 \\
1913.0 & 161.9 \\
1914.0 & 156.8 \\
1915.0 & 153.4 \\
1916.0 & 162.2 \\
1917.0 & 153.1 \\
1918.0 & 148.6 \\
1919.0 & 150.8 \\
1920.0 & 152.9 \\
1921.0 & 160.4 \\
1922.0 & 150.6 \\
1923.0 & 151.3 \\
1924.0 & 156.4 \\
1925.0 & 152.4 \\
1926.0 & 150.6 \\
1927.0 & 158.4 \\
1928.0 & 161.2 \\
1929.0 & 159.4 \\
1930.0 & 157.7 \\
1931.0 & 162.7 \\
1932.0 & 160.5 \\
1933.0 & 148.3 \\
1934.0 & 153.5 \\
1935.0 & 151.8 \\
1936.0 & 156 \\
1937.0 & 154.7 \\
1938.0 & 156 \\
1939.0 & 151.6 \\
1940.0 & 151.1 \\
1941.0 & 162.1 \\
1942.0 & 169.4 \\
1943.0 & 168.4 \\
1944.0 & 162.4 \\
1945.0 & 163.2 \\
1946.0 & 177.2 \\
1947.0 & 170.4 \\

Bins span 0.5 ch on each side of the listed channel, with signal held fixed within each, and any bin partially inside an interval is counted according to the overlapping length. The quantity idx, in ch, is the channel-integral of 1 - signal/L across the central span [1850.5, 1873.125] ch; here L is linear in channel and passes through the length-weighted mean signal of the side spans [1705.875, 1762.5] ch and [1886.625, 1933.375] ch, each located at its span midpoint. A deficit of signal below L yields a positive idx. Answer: 3.7 ch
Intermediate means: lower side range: 194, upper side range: 164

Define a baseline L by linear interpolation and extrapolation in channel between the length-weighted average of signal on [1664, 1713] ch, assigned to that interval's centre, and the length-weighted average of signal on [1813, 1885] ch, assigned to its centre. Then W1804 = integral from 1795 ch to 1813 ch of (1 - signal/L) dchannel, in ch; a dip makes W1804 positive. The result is -4.5 ch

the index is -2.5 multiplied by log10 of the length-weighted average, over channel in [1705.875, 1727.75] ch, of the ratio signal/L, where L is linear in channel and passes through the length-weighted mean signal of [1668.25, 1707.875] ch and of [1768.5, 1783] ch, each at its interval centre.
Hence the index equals -0.24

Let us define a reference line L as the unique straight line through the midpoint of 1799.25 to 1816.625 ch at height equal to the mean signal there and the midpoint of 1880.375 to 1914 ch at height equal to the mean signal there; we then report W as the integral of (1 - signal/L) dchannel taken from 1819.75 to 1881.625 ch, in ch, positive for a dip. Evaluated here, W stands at 8.3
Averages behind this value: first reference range 207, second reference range 168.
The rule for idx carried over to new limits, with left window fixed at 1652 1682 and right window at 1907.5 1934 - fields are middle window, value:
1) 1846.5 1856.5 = -1.1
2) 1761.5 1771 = -3.8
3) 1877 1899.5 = -1.7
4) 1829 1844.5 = -4.7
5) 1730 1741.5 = -4.7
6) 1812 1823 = -4.3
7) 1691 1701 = -4.5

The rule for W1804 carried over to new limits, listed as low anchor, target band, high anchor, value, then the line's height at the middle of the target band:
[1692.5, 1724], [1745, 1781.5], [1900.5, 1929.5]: -0.5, 185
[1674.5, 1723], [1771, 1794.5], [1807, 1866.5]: -1.0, 177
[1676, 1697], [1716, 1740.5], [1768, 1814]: -3.0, 171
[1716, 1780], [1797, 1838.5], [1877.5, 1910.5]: -3.6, 178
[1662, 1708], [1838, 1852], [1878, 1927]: -2.1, 160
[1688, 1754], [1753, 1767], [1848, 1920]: -1.4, 181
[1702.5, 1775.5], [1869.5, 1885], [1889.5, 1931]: 2.1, 170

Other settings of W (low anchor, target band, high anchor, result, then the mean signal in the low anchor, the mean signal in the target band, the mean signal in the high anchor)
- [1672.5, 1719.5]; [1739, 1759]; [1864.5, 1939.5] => -2.8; 172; 192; 158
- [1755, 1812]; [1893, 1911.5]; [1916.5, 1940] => -1.3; 193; 173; 155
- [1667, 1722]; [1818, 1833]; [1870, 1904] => -1.7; 168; 181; 161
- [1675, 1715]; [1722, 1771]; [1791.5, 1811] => -0.9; 172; 190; 202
